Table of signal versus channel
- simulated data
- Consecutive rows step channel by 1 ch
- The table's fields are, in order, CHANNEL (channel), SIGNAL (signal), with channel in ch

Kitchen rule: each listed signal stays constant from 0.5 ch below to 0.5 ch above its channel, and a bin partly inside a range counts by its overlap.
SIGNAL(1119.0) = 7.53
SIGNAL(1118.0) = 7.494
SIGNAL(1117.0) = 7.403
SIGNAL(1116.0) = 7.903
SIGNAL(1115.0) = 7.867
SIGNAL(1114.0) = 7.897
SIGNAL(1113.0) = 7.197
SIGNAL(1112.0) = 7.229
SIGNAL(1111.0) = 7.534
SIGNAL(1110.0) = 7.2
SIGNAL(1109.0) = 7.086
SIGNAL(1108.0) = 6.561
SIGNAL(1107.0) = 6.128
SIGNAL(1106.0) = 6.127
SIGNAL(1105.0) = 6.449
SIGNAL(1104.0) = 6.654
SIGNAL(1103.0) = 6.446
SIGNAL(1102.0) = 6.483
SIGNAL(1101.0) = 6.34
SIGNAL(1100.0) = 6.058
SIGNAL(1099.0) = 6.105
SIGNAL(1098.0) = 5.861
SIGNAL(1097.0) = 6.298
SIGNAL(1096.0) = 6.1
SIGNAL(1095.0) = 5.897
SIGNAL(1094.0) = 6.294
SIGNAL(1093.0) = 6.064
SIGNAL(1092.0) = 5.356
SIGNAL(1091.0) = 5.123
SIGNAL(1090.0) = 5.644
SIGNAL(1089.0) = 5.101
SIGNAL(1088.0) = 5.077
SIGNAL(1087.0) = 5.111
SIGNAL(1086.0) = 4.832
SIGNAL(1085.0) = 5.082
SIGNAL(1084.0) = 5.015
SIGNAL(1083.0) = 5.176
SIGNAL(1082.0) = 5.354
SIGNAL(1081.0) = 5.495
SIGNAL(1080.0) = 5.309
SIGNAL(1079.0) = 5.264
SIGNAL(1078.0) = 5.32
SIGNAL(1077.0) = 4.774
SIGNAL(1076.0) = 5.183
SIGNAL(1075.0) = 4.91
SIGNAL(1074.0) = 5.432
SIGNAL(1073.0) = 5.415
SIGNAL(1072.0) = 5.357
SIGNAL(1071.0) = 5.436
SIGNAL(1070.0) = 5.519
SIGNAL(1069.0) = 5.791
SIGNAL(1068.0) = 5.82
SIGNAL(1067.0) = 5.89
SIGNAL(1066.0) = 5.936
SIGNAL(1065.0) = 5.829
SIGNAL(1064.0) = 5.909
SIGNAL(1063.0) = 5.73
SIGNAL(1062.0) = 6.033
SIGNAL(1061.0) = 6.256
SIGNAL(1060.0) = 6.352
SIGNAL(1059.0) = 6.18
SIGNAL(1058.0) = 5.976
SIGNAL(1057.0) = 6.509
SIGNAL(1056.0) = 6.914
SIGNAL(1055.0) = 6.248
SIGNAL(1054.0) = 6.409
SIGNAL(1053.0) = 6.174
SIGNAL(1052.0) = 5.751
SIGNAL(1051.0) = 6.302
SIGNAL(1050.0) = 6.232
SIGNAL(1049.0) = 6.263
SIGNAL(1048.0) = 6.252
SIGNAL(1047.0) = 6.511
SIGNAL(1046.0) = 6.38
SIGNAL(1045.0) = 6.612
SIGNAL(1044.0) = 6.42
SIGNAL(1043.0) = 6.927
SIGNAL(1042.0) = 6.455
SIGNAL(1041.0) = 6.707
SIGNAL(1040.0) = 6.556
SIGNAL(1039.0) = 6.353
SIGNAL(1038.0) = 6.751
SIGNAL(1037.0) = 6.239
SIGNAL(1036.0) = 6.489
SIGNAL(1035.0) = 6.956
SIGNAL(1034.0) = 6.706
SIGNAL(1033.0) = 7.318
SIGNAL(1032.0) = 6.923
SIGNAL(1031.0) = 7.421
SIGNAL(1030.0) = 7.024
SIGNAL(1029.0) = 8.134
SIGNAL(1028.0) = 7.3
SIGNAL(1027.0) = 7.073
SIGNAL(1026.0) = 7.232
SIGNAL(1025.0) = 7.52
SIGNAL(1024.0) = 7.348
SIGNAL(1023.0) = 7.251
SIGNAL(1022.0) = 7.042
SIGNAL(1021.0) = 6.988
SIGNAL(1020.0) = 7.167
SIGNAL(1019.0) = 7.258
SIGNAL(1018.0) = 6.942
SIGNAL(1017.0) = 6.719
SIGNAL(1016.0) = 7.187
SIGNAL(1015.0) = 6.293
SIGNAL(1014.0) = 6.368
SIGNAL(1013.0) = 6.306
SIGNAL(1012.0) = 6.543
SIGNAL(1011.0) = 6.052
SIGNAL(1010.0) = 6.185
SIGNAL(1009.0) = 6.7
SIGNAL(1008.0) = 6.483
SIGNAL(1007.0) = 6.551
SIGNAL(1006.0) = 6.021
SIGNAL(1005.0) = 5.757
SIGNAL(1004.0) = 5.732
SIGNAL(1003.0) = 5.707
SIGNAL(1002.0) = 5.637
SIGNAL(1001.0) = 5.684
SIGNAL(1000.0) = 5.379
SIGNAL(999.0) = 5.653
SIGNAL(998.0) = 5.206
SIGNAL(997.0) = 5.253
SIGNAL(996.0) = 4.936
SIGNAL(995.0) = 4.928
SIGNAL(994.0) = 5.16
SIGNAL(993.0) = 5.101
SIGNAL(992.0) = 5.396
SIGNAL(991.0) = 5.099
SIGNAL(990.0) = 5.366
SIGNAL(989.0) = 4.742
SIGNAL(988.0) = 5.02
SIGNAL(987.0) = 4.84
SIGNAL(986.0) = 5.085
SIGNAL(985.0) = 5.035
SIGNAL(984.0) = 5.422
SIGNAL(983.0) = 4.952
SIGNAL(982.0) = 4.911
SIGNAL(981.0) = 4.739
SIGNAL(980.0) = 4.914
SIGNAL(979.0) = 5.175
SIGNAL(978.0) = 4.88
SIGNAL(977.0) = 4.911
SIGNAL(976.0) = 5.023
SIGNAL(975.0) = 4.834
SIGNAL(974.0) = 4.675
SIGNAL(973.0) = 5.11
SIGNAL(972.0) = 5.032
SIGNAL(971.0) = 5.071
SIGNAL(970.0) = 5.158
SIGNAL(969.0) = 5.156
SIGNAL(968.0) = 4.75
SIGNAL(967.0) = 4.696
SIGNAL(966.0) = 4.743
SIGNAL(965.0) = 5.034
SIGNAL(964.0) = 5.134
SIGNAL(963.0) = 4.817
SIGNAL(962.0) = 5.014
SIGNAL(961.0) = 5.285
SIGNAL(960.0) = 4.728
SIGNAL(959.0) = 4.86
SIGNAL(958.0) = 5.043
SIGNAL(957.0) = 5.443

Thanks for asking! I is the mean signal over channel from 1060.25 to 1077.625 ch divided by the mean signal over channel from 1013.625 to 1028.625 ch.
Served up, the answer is 0.79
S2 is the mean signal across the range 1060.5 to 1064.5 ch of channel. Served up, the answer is 5.98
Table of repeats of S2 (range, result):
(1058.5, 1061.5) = 6.26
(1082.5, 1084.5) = 5.1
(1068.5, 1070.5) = 5.66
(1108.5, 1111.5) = 7.27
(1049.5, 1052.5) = 6.09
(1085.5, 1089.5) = 5.03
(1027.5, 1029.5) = 7.72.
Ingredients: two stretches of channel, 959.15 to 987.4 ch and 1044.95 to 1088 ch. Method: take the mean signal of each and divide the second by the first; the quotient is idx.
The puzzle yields 1.16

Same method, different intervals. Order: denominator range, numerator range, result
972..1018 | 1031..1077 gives 1.12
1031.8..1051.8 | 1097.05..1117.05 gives 1.04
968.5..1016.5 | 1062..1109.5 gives 1.05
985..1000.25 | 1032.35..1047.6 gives 1.29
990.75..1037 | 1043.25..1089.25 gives 0.90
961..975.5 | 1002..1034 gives 1.37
